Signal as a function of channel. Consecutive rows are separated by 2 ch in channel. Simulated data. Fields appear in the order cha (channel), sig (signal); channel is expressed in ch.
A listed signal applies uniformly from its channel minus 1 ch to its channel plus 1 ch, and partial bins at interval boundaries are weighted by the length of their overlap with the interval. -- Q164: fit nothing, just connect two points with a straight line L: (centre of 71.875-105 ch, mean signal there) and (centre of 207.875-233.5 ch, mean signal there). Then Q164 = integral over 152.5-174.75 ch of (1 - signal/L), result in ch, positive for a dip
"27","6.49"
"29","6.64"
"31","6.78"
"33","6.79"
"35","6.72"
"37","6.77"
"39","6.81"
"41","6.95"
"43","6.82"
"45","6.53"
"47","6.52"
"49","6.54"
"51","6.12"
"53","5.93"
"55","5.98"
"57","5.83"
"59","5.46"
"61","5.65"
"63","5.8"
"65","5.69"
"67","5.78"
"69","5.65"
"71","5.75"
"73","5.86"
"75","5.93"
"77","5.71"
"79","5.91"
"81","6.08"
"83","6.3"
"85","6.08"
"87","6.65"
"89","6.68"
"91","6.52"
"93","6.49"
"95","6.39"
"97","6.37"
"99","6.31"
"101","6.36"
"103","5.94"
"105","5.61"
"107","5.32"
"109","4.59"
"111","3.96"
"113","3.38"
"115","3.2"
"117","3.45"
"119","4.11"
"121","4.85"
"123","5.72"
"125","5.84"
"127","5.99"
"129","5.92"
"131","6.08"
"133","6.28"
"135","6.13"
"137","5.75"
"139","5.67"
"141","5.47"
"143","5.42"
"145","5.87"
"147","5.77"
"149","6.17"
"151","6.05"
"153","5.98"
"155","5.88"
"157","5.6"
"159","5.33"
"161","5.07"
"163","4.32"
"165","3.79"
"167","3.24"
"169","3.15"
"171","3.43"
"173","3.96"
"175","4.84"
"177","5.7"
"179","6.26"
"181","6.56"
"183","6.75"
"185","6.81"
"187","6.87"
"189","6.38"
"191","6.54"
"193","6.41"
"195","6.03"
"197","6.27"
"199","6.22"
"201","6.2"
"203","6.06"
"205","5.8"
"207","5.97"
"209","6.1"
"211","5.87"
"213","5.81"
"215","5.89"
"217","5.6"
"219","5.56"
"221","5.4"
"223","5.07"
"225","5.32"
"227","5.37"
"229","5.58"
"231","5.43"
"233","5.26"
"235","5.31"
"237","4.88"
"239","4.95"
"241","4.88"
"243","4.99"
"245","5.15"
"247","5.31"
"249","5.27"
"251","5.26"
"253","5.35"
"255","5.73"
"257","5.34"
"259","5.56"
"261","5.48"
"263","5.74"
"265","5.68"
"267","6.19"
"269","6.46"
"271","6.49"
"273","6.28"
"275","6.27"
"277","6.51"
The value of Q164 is 5.1 ch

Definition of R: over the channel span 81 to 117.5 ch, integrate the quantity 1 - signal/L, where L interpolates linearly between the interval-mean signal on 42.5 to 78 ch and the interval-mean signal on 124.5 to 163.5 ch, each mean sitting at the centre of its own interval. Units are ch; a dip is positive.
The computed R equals 1.8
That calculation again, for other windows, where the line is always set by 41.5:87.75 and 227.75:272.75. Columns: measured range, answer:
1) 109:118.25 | 3.54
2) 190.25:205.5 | -1.52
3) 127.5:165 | 0.84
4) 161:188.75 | 2.97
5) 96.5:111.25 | 0.76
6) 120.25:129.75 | 0.28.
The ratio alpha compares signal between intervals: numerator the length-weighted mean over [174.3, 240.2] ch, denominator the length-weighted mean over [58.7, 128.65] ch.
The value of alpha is 1.0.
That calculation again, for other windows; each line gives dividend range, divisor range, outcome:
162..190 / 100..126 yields 1.07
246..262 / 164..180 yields 1.26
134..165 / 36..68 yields 0.90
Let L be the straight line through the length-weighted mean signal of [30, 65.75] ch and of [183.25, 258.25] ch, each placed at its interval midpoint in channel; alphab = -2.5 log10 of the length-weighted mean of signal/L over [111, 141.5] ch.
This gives 0.17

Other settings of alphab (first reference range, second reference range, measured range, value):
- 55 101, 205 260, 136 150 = 0.010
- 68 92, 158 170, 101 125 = 0.141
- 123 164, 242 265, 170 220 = -0.065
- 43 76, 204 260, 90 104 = -0.088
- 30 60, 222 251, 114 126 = 0.296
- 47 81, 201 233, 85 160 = 0.036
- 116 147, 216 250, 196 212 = -0.140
